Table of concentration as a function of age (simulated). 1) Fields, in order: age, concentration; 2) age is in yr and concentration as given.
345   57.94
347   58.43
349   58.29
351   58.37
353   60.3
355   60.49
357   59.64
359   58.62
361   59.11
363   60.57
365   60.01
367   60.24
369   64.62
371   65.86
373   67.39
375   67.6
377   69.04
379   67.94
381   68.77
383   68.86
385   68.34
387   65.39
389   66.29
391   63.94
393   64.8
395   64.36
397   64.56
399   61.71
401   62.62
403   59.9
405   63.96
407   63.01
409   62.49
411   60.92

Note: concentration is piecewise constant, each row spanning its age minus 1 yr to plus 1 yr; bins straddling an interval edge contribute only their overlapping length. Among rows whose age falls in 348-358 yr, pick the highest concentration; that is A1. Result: 60.49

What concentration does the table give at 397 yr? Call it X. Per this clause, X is 64.56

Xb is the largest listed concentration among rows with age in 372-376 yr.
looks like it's 67.6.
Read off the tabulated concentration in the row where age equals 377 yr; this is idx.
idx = 69.04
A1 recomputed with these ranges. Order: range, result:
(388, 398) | 66.29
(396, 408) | 64.56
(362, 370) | 64.62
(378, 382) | 68.77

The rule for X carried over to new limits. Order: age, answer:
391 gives 63.94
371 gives 65.86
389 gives 66.29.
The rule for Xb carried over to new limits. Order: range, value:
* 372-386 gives 69.04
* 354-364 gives 60.57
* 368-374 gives 67.39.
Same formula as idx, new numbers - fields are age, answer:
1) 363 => 60.57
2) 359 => 58.62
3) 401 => 62.62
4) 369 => 64.62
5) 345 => 57.94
